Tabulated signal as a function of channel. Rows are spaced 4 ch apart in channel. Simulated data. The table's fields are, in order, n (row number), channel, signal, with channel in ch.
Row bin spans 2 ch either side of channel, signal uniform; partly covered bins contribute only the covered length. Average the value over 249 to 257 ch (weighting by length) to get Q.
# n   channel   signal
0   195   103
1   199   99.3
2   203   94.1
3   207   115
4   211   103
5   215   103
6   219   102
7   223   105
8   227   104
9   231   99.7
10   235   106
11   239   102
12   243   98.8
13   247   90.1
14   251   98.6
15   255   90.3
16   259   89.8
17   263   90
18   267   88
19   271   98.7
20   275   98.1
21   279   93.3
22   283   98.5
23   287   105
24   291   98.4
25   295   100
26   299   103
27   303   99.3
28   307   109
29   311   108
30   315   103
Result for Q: 94.4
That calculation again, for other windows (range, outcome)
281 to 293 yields 101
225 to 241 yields 103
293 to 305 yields 101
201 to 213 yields 104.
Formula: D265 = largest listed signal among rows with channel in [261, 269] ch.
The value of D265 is 90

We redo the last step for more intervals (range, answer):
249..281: 98.7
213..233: 105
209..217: 103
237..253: 102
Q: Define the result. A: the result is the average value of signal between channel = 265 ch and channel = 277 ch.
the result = 94.9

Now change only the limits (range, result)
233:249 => 99.2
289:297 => 99.2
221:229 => 104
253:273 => 91.4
